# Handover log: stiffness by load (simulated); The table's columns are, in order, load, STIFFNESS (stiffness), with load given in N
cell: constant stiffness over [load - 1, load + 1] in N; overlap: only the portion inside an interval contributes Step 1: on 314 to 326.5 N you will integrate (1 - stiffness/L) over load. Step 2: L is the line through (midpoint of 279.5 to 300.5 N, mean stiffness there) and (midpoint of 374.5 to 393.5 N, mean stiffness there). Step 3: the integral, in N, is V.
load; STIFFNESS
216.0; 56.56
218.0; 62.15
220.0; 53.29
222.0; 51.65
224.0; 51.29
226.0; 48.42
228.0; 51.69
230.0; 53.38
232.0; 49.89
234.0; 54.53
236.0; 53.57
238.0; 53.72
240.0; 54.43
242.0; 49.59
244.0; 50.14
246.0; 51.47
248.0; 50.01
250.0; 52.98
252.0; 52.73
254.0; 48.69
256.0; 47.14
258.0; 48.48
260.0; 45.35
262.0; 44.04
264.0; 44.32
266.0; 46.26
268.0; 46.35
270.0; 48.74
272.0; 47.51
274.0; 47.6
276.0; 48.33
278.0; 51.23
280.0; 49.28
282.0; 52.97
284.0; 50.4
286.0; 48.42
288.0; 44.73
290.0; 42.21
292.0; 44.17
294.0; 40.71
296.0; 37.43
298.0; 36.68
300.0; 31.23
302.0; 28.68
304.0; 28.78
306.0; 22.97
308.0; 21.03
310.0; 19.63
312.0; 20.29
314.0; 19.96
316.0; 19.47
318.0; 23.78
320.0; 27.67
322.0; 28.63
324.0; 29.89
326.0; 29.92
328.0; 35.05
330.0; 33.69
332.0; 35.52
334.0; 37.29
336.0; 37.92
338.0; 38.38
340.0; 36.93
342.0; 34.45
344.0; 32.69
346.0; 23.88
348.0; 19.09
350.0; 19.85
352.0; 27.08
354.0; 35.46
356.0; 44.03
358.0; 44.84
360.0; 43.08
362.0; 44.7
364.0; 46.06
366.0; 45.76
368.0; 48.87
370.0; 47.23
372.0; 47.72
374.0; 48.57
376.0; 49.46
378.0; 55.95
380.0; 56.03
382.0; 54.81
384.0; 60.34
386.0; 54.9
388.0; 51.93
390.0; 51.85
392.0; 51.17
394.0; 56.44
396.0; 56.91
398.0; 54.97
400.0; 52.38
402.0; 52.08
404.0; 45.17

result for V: 5.6 N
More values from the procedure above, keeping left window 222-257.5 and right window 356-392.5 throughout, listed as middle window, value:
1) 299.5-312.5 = 6.7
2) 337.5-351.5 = 6.0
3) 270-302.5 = 4.3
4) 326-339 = 3.8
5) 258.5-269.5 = 1.2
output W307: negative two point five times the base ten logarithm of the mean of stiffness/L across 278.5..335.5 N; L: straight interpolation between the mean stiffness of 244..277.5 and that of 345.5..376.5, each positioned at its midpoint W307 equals 0.301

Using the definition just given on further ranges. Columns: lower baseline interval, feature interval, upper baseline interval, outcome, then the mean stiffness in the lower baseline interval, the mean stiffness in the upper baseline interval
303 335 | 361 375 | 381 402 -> -0.033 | 27.1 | 54.5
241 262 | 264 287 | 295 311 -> -0.231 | 49.4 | 28.3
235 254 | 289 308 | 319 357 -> 0.191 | 51.9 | 32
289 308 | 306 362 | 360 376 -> 0.319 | 34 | 46.9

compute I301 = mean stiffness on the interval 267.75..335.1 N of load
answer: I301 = 36.1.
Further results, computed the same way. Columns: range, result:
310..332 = 26.9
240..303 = 46.2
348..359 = 32.9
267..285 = 49.2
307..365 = 31.4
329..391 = 42.2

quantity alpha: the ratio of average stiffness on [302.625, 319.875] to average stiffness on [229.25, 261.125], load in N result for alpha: 0.4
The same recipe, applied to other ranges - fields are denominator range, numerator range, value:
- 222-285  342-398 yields 0.91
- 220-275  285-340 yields 0.64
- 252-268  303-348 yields 0.62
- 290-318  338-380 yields 1.39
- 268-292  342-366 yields 0.73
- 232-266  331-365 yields 0.71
